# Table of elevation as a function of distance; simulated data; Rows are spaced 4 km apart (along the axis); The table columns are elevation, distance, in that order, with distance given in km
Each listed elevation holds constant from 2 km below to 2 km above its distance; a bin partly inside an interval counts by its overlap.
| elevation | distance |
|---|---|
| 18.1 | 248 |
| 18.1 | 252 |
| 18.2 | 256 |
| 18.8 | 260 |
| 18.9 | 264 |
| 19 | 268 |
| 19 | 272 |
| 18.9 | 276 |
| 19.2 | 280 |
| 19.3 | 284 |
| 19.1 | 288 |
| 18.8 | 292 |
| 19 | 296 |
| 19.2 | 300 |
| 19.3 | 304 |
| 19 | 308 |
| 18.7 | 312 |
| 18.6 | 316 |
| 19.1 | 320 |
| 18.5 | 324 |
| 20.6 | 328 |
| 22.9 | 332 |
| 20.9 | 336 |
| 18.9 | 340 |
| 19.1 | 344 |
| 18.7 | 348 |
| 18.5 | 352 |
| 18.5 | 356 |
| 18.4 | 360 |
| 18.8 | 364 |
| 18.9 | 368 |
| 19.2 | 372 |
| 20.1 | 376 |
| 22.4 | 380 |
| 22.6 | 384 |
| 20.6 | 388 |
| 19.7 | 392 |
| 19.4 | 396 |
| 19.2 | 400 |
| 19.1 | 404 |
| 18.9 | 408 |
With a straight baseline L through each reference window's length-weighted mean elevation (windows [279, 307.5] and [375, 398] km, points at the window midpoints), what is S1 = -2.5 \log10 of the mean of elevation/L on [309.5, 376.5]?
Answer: 0.04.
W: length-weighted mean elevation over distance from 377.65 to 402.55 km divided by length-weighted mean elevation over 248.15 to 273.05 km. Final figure 1.1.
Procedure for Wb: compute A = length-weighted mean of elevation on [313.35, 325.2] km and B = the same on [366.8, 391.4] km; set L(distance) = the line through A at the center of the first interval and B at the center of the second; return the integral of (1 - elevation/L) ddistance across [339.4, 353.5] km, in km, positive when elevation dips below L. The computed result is 0.6 km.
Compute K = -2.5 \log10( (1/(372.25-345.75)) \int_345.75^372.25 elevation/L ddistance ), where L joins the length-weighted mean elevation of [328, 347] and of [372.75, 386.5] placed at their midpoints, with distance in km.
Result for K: 0.12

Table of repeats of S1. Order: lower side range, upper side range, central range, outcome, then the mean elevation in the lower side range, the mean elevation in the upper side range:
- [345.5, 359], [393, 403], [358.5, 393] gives -0.06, 18.6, 19.3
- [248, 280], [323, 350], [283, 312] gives 0.01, 18.7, 20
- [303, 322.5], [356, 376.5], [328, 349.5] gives -0.07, 18.9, 18.9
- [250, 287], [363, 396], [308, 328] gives 0.03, 18.8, 20.3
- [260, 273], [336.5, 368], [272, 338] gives -0.03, 18.9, 18.8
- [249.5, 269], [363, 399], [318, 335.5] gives -0.05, 18.6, 20.2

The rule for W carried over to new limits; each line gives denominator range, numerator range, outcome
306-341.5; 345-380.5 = 0.97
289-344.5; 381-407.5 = 1.03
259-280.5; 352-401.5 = 1.04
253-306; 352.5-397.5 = 1.05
